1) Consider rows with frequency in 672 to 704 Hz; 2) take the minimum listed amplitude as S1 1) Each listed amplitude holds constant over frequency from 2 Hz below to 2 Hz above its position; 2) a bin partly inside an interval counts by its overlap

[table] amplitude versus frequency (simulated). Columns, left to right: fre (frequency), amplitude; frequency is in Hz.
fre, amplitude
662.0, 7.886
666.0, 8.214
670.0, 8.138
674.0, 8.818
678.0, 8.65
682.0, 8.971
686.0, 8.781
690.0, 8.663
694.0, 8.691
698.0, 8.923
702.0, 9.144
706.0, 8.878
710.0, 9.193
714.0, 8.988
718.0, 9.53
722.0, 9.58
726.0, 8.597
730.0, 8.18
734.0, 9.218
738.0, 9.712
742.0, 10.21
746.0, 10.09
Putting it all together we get 8.65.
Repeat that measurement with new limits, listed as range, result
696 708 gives 8.878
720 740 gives 8.18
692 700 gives 8.691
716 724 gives 9.53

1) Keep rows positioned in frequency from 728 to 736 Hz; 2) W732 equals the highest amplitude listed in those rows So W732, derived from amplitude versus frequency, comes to 9.218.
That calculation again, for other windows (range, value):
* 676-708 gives 9.144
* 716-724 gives 9.58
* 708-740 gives 9.712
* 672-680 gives 8.818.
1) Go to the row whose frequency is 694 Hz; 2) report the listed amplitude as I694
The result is 8.691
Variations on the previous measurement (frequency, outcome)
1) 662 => 7.886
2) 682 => 8.971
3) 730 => 8.18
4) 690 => 8.663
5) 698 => 8.923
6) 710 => 9.193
